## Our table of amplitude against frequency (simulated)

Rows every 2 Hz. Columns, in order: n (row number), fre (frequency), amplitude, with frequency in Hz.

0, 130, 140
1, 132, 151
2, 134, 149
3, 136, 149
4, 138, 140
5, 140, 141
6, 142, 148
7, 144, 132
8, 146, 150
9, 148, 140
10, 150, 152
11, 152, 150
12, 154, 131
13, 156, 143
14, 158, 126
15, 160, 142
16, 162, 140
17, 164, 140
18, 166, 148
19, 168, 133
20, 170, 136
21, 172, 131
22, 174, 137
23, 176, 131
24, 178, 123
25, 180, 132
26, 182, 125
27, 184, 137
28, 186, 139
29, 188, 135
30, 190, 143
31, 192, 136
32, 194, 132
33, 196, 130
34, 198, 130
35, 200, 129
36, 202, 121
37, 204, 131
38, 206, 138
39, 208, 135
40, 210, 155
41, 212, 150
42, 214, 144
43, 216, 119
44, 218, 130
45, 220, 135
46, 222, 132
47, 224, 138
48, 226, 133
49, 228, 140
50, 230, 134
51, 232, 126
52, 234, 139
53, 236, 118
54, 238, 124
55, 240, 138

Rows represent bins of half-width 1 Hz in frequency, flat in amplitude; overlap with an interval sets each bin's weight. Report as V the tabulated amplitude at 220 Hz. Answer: 135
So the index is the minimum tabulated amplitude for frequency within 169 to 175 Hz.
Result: 131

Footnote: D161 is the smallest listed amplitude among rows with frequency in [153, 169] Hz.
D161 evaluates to 126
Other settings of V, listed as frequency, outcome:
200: 129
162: 140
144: 132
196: 130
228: 140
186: 139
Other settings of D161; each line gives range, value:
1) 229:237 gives 118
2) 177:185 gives 123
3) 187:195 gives 132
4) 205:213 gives 135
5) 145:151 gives 140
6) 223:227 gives 133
